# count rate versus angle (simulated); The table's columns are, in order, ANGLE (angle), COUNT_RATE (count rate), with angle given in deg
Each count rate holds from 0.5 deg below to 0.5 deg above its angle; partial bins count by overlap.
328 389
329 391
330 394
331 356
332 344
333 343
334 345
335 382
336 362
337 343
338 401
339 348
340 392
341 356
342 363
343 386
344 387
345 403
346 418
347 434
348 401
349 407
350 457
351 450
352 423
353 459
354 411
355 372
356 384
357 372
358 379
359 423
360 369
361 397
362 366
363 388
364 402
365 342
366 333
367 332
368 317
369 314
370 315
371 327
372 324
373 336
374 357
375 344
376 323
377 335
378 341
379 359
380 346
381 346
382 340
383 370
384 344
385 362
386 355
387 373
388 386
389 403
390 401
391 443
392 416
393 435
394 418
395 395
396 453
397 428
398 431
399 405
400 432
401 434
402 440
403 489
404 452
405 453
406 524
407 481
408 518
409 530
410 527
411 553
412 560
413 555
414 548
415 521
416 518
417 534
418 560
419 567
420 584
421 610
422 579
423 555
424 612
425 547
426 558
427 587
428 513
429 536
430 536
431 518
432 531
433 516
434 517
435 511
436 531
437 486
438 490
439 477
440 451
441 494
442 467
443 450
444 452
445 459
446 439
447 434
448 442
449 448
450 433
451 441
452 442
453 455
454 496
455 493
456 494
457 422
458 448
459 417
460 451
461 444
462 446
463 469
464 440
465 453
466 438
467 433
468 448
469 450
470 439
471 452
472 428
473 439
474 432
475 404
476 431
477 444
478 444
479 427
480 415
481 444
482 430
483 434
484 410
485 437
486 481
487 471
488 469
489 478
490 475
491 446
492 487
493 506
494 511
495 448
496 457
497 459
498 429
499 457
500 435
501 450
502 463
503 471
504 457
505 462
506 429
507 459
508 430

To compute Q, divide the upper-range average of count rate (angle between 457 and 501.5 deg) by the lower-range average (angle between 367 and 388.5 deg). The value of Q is 1.3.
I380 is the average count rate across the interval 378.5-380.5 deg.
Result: 352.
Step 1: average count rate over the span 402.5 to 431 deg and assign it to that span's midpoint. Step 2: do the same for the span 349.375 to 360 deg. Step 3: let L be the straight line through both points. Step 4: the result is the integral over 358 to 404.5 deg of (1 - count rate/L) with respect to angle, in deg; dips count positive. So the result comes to 8.7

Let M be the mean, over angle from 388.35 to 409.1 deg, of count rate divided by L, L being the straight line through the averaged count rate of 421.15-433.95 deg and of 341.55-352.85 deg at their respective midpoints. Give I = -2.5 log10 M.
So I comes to 0.13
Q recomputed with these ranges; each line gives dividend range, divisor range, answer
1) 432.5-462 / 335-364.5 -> 1.18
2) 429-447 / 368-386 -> 1.44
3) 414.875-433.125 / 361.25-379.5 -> 1.61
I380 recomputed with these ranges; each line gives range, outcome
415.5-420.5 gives 553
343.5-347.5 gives 410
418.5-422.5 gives 585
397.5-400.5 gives 423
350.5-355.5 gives 423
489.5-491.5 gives 460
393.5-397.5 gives 424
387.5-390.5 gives 397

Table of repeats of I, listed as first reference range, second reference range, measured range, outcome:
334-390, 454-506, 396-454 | -0.208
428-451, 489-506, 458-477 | 0.078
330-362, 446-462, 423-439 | -0.213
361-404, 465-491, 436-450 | -0.108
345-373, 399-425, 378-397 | 0.188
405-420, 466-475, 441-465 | 0.034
